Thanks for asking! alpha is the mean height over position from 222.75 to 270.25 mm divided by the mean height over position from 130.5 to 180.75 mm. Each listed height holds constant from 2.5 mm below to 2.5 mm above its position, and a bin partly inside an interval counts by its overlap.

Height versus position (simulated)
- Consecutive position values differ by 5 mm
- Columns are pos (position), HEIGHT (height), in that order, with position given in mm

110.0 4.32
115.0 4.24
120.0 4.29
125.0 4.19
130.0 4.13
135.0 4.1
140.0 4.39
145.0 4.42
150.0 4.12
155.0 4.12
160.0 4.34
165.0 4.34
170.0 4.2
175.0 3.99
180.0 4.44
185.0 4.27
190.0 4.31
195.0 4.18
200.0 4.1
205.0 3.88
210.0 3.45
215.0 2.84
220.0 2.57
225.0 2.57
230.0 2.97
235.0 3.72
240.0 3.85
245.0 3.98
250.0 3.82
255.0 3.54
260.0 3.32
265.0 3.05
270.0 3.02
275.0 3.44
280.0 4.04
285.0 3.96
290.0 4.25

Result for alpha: 0.80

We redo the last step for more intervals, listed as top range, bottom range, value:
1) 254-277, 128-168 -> 0.77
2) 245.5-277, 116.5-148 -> 0.80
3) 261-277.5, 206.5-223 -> 1.06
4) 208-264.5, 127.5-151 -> 0.78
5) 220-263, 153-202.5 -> 0.81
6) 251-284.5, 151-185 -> 0.82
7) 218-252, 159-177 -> 0.80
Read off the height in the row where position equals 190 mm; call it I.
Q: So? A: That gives 4.31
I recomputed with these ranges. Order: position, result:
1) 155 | 4.12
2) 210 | 3.45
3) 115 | 4.24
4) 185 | 4.27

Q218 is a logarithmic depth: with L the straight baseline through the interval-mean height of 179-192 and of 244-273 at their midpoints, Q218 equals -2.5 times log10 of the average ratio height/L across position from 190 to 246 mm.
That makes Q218 0.129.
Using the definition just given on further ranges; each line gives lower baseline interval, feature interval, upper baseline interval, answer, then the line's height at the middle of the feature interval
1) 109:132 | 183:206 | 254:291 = -0.07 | 3.9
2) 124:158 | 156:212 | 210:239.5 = -0.15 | 3.61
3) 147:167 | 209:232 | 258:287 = 0.32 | 3.81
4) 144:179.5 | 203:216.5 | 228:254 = 0.14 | 3.89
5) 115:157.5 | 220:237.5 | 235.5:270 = 0.22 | 3.7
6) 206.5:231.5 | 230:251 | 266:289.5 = -0.18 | 3.18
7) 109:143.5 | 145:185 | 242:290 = -0.05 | 4.07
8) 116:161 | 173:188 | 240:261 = -0.05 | 4.04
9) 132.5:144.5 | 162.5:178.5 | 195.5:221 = -0.08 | 3.91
